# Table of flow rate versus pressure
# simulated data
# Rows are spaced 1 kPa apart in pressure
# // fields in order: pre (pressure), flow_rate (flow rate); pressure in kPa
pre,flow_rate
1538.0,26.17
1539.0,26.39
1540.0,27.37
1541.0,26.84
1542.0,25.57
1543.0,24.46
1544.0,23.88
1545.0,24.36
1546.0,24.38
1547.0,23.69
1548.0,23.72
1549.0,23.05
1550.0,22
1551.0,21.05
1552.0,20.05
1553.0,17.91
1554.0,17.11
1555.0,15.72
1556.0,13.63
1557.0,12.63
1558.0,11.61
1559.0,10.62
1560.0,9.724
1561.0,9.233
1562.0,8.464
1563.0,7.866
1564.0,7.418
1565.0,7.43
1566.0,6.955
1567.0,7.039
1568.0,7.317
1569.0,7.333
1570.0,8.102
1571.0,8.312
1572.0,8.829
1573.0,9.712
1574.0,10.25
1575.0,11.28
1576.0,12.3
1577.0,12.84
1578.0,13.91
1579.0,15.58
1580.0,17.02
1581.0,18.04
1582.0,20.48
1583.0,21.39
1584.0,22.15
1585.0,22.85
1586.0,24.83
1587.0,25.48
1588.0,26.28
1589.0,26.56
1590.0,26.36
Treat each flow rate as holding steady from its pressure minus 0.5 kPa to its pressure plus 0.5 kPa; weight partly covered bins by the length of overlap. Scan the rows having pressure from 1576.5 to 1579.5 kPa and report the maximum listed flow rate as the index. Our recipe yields 15.58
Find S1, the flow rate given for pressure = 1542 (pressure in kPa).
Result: 25.57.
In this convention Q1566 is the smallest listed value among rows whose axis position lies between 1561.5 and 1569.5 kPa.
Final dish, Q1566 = 6.955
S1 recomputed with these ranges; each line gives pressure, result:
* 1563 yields 7.866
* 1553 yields 17.91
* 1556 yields 13.63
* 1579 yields 15.58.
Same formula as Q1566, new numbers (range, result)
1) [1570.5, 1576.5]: 8.312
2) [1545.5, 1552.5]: 20.05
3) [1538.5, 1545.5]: 23.88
